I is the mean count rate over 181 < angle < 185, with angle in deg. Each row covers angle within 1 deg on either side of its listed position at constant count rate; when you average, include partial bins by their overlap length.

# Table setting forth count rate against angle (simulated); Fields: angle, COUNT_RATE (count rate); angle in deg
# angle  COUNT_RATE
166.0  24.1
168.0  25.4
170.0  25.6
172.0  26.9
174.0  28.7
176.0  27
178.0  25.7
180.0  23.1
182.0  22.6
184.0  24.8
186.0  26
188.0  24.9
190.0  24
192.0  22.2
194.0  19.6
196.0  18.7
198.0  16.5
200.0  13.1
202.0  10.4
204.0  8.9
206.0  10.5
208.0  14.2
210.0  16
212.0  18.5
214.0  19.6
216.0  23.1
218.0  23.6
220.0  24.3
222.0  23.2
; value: 23.7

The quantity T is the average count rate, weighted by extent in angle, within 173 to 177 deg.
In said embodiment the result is 27.9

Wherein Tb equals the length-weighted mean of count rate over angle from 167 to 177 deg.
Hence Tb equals 26.7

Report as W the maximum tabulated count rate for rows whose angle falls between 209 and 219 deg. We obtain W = 23.6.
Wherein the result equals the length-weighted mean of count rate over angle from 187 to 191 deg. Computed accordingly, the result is 24.4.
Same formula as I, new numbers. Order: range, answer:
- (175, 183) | 24.6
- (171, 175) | 27.8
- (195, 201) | 16.1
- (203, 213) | 13.6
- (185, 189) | 25.4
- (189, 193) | 23.1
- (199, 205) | 10.8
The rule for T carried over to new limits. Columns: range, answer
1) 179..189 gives 24.3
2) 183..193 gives 24.4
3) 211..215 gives 19.1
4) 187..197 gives 21.9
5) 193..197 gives 19.1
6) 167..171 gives 25.5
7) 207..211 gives 15.1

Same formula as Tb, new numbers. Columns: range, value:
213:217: 21.4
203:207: 9.7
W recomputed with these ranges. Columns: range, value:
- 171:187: 28.7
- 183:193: 26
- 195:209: 18.7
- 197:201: 16.5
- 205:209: 14.2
